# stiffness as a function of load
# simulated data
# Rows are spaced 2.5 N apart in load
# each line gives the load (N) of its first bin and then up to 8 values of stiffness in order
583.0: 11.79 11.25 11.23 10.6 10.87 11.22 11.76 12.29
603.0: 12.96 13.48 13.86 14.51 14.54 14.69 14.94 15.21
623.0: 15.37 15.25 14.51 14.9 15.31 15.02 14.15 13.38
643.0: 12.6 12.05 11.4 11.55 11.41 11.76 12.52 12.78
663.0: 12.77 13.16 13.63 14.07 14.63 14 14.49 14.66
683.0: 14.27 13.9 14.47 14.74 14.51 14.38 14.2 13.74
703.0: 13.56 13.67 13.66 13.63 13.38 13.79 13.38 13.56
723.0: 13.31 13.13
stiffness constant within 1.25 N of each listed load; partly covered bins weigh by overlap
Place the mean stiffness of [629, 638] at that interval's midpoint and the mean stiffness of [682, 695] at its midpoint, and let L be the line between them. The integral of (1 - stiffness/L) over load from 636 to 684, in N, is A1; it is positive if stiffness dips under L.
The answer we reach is 5.0 N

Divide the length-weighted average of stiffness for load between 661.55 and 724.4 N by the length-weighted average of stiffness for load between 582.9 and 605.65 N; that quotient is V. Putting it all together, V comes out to 1.19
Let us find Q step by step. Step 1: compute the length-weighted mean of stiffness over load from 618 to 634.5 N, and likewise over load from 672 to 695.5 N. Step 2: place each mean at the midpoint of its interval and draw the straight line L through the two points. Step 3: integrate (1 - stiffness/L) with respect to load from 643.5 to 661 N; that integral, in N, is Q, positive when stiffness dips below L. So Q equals 3.4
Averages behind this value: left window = 15.1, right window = 14.4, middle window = 11.9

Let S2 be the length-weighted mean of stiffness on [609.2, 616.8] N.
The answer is 14.6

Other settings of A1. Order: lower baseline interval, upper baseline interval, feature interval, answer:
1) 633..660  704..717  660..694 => -2.3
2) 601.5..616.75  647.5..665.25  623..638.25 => -2.1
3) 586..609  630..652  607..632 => -4.2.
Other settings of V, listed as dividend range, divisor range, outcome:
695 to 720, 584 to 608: 1.16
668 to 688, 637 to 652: 1.14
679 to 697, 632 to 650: 1.08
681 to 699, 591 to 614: 1.13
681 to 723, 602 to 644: 0.97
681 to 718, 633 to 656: 1.10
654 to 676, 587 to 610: 1.09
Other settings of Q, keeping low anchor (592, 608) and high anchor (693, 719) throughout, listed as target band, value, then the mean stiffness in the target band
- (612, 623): -2.11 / 14.9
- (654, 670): 0.41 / 12.8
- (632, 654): -0.20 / 13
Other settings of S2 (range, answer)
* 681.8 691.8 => 14.3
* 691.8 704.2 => 14.1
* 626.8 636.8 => 14.9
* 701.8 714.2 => 13.6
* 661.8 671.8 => 13.4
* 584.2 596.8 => 11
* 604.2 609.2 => 13.7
